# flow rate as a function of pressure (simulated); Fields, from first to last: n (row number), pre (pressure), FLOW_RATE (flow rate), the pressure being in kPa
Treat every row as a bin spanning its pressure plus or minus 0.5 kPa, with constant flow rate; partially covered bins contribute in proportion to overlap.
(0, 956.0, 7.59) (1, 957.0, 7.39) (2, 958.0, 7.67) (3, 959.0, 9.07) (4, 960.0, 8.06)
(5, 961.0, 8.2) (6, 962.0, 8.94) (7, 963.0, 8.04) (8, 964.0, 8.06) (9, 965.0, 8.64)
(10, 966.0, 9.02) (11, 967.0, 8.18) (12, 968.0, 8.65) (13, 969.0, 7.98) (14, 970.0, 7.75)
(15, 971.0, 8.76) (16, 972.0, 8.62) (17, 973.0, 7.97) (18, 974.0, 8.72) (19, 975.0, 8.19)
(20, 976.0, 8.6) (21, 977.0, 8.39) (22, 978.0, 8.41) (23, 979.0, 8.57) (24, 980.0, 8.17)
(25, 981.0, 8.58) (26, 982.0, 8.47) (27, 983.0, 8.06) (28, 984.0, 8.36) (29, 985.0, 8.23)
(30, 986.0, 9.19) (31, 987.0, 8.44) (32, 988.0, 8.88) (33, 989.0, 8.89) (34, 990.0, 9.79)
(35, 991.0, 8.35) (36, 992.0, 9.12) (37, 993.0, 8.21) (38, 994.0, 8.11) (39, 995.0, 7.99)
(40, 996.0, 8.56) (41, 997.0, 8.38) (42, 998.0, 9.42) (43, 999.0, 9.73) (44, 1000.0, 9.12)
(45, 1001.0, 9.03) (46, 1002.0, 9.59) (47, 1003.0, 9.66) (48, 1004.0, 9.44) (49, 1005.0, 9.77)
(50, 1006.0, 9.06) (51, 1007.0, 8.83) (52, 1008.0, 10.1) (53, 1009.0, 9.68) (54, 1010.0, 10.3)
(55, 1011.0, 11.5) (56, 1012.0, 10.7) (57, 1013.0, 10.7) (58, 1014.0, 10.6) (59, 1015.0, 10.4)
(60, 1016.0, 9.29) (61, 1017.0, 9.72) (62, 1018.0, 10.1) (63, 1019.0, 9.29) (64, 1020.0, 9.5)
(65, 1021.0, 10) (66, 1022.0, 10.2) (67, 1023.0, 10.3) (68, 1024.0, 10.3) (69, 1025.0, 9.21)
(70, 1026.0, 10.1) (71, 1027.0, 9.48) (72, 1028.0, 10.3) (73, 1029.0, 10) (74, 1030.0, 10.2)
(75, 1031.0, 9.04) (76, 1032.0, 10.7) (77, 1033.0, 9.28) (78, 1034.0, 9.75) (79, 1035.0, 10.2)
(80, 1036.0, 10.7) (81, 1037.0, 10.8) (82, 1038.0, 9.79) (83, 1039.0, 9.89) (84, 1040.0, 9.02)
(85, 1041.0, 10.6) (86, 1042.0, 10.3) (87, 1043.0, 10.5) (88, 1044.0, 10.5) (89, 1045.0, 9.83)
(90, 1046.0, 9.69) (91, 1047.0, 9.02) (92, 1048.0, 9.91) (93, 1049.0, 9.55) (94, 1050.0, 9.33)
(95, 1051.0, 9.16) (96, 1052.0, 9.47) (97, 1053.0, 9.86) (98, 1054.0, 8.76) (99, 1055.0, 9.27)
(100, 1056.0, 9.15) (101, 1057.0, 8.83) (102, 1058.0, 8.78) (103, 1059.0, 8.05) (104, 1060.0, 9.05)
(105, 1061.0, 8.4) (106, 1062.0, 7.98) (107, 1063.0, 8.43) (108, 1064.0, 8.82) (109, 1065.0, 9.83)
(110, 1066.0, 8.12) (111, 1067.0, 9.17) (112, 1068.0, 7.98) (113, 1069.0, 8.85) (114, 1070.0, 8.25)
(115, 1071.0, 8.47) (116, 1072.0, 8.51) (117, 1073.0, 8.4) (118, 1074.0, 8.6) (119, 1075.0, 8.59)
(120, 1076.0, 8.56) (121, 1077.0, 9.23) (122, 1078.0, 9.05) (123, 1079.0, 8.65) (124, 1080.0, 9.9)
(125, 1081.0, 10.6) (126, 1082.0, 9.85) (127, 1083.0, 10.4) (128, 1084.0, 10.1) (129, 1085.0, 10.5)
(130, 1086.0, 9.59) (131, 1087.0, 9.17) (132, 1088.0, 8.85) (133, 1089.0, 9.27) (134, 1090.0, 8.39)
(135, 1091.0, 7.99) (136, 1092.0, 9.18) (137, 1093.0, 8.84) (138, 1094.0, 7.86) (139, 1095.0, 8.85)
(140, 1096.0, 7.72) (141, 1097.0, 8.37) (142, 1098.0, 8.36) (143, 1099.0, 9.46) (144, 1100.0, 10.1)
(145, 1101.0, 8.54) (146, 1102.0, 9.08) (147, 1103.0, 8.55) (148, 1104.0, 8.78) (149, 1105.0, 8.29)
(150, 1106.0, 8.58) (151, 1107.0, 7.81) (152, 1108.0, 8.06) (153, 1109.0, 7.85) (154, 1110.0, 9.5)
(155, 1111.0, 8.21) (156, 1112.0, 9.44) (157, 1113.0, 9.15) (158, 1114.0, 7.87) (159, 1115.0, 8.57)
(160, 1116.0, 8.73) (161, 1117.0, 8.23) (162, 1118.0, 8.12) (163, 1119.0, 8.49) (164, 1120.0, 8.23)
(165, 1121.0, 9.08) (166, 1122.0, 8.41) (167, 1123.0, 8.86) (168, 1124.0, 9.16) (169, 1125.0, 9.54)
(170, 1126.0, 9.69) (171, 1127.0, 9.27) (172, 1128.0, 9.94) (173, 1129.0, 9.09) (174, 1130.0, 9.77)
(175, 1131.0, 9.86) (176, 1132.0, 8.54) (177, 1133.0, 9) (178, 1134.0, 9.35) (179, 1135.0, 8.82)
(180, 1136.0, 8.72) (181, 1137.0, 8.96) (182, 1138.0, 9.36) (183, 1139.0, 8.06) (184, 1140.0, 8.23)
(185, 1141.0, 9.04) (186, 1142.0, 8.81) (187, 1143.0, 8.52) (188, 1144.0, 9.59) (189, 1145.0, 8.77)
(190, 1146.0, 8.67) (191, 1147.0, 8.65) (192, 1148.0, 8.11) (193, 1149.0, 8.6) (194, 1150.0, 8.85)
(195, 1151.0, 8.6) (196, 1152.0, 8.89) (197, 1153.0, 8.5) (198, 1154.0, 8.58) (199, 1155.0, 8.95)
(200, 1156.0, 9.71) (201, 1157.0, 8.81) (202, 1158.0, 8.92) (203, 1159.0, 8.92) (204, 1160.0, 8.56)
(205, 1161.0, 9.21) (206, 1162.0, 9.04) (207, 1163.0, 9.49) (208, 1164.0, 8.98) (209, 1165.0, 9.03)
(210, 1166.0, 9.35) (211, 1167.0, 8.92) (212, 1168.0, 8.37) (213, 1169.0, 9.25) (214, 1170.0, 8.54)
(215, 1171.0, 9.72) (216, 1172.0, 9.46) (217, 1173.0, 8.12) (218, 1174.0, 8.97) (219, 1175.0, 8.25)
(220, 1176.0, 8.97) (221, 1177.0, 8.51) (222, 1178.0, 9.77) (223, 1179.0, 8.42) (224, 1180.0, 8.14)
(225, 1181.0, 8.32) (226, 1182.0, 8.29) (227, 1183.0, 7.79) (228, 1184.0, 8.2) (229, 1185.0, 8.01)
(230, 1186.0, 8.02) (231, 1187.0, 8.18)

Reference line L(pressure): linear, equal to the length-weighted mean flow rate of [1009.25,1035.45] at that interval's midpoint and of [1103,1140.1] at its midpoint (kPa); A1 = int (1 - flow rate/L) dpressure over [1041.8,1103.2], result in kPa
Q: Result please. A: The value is 2.3 kPa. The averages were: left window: 10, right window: 8.8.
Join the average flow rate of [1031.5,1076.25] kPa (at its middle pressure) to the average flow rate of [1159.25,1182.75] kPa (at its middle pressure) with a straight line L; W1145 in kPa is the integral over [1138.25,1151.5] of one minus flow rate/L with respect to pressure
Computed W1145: 0.4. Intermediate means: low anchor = 9.26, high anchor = 8.84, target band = 8.67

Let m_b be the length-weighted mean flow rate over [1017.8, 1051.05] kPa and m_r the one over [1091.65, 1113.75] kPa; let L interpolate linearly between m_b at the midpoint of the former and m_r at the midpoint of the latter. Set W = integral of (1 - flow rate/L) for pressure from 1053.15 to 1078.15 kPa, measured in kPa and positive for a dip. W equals 1.7 kPa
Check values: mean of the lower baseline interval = 9.91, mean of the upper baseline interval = 8.65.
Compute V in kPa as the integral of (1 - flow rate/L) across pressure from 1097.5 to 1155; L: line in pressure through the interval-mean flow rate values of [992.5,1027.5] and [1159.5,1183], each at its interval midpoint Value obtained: 1.5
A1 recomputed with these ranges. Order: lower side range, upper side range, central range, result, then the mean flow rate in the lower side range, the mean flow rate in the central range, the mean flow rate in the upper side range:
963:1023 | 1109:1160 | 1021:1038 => -1.9 kPa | 9.05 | 10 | 8.86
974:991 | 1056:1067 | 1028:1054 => -3.7 kPa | 8.57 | 9.87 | 8.68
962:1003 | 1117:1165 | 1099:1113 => 0.2 kPa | 8.6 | 8.72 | 8.92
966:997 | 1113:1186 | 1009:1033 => -4.2 kPa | 8.48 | 10.1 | 8.82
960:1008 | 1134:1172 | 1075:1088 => -1.1 kPa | 8.67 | 9.56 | 8.88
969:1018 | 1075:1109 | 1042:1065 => -0.6 kPa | 9.05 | 9.23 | 8.96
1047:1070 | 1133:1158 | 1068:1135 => -0.3 kPa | 8.93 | 8.9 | 8.8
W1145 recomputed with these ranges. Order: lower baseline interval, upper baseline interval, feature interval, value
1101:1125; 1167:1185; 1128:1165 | -1.3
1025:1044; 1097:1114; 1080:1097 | -0.3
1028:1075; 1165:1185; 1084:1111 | 1.0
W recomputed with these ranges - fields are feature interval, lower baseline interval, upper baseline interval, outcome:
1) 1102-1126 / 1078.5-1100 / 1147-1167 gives 1.2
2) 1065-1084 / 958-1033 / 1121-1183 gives 0.0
